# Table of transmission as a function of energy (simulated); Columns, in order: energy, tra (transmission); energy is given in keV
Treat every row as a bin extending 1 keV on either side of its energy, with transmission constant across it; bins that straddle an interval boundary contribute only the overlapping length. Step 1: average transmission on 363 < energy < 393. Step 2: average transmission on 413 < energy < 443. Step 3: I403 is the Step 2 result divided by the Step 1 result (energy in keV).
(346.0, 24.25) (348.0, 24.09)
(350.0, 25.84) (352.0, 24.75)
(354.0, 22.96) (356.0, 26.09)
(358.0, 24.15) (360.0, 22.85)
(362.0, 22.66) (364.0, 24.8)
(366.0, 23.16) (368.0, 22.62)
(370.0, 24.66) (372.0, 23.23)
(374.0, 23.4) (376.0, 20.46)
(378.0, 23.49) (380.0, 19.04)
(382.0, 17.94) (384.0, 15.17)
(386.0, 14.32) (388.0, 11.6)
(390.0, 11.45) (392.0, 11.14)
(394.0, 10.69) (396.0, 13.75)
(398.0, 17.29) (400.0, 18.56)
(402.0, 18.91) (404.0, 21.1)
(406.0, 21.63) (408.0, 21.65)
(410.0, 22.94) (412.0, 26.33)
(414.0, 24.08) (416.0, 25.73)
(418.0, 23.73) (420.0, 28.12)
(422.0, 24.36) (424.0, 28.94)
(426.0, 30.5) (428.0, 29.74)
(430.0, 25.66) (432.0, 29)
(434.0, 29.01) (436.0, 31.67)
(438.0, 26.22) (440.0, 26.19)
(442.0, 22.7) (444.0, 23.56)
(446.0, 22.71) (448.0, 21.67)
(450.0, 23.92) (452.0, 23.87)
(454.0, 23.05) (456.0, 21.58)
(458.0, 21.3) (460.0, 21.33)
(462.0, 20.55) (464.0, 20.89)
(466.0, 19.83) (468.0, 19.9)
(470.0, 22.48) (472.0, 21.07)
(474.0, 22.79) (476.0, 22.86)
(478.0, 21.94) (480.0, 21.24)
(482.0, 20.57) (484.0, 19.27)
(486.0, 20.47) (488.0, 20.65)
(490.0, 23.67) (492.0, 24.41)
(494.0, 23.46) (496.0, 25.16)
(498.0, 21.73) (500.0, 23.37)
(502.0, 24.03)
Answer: 1.42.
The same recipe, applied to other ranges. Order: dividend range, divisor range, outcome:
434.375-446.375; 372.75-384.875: 1.29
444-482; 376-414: 1.22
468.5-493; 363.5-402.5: 1.20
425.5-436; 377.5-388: 1.69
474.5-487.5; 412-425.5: 0.81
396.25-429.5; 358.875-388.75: 1.15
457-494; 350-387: 0.97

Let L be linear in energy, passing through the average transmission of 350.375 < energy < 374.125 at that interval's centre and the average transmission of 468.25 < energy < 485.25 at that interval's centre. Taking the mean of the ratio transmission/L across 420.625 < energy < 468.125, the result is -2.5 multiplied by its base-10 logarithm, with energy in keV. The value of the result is -0.11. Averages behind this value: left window 23.8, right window 21.4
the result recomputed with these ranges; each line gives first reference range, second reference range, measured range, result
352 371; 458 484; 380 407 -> 0.41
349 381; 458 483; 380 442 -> 0.02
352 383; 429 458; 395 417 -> 0.14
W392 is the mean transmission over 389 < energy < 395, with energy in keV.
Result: 11.1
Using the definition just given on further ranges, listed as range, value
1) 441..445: 23.1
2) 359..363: 22.8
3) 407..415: 23.8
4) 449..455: 23.6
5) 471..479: 22.2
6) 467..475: 21.6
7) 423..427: 29.7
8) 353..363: 23.7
